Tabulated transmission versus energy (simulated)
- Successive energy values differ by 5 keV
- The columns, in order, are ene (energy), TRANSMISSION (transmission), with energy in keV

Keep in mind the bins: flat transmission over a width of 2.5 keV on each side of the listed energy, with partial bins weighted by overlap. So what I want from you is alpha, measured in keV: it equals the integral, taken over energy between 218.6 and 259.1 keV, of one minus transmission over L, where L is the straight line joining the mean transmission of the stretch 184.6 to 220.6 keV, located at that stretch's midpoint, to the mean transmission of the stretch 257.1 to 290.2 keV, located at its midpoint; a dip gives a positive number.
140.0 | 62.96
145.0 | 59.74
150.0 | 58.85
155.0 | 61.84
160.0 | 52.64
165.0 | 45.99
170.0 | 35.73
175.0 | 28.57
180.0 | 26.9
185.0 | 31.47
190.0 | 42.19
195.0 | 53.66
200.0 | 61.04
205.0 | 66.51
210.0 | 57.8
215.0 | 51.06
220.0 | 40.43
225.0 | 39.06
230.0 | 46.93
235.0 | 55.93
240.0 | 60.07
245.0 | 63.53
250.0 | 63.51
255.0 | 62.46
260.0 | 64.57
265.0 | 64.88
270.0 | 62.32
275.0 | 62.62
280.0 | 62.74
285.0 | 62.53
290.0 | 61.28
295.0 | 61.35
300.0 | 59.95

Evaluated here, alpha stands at 2.2 keV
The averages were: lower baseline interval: 52.2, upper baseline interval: 63.1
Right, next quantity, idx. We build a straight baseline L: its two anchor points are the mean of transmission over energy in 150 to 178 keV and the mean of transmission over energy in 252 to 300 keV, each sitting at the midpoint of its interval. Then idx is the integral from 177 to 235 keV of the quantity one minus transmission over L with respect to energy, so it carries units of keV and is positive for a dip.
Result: 5.6 keV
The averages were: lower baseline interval 45.9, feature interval 47.2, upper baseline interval 62.6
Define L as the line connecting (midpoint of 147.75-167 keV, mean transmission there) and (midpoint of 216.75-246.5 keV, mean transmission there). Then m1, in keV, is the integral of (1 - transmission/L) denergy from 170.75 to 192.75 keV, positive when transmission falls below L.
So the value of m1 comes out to 8.5 keV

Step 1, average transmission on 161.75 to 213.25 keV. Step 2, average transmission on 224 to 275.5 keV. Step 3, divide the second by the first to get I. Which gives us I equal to 1.3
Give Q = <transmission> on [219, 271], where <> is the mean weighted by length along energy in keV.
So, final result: 57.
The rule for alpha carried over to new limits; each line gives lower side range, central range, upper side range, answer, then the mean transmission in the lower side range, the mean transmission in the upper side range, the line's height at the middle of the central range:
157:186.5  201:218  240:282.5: -3.6 keV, 37.5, 63.1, 48.3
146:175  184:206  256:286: 1.1 keV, 49.5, 63.3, 53.8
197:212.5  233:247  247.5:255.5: 0.6 keV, 61.5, 63.1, 62.7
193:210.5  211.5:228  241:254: 4.5 keV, 60.1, 63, 61.3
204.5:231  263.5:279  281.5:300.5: -1.3 keV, 49.3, 61.5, 58.2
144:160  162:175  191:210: 4.4 keV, 59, 58.6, 58.9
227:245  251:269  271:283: -1.3 keV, 55.2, 62.6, 59.5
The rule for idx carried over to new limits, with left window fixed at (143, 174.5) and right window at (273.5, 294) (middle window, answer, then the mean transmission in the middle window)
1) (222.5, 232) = 2.4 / 42.8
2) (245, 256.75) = -0.8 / 63.1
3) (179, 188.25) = 3.9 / 30.6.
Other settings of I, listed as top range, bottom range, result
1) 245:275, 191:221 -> 1.15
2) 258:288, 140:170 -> 1.16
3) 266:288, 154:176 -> 1.40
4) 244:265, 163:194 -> 1.78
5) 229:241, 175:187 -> 1.88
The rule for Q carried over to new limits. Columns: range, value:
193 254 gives 55.2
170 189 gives 30.9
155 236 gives 46.3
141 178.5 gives 49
